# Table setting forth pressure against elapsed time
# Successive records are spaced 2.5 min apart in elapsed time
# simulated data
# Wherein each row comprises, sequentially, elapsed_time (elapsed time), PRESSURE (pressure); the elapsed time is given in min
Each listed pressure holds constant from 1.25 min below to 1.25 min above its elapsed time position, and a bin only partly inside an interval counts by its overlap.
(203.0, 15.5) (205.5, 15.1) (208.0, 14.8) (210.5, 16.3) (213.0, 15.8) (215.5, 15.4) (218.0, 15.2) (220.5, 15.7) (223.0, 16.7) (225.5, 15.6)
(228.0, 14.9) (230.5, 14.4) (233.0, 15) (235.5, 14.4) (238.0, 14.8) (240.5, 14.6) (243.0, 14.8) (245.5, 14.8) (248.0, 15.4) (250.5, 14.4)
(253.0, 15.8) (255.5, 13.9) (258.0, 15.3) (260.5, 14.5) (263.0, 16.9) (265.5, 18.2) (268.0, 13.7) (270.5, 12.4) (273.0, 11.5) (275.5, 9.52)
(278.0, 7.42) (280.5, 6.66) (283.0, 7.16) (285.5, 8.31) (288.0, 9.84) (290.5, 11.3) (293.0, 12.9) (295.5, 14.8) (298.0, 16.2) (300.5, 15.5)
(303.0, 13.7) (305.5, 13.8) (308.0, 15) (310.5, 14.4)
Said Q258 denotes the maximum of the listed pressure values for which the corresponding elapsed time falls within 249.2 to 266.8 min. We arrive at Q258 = 18.2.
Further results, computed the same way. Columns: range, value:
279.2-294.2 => 12.9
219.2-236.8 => 16.7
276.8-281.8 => 7.42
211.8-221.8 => 15.8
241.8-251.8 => 15.4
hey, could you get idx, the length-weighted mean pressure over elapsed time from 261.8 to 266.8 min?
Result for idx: 17.5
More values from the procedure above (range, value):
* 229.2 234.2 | 14.7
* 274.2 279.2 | 8.51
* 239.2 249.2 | 14.9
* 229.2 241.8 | 14.6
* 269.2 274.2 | 12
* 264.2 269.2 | 16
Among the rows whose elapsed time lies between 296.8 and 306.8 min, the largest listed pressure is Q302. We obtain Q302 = 16.2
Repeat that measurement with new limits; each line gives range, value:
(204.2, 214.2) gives 16.3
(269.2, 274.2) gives 12.4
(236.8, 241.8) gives 14.8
